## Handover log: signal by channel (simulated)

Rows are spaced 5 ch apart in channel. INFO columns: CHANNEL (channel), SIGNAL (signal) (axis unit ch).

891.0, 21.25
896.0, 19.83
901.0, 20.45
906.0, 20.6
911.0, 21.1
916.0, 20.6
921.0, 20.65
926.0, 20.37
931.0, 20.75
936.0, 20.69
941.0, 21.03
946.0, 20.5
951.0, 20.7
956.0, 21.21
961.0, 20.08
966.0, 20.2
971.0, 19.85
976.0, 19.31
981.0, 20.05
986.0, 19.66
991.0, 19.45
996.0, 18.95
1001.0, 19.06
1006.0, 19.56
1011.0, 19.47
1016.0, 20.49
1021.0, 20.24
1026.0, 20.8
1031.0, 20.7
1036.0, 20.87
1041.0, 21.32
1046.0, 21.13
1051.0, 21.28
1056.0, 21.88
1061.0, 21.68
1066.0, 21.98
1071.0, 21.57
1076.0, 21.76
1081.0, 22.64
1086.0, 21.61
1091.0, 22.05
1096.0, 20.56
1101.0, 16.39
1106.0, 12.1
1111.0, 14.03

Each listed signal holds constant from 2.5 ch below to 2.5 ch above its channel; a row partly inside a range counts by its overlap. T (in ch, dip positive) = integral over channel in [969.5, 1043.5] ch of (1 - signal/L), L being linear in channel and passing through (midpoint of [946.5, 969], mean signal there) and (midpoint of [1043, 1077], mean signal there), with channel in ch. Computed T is 3.7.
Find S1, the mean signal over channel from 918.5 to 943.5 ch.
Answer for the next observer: 20.7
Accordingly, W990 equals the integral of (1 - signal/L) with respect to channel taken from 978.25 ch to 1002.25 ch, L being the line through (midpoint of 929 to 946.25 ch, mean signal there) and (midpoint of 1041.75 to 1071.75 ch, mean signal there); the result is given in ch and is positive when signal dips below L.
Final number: 1.90 ch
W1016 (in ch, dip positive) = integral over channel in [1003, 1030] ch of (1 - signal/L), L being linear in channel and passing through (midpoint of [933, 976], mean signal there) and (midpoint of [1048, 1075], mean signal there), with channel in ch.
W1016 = 1.3 ch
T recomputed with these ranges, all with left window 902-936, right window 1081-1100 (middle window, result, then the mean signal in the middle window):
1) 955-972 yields 0.4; 20.3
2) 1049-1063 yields -0.4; 21.6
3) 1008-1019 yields 0.5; 20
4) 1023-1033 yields 0.1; 20.7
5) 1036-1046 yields -0.1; 21.2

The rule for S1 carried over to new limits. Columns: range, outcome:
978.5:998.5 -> 19.5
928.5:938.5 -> 20.7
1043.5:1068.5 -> 21.6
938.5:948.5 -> 20.8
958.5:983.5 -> 19.9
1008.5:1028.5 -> 20.2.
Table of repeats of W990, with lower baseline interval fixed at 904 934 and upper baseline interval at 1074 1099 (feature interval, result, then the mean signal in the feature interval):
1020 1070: 0.4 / 21.2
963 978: 0.8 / 19.8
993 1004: 1.1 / 19.1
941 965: 0.3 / 20.6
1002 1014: 1.0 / 19.5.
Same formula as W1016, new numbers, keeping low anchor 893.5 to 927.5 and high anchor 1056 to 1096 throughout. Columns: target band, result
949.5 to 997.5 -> 2.4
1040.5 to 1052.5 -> 0.2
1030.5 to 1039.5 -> 0.3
